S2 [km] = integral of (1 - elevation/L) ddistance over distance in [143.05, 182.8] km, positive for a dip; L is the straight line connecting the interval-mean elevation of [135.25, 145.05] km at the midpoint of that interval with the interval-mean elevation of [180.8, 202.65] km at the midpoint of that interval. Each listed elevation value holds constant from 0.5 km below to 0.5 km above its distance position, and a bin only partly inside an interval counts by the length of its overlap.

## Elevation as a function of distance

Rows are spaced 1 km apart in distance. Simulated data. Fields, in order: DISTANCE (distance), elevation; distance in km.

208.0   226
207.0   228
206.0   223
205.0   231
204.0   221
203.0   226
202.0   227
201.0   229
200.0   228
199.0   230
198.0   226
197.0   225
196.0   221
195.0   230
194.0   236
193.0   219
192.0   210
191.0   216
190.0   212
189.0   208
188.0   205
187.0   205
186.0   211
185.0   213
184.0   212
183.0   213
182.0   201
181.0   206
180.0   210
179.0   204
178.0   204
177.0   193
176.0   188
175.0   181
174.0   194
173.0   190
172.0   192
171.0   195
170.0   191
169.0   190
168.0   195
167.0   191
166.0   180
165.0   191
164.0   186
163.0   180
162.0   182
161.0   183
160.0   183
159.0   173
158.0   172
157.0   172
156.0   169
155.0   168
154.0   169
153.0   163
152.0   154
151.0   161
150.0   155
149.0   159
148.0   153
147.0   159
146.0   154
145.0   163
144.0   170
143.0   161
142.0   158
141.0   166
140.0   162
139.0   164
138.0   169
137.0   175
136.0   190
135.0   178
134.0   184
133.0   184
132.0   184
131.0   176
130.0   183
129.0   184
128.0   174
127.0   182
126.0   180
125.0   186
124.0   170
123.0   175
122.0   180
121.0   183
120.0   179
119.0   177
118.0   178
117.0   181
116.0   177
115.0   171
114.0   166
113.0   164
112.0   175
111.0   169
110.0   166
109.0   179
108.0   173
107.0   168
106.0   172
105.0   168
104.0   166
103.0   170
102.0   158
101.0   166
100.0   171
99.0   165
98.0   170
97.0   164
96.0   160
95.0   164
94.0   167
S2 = 2.1 km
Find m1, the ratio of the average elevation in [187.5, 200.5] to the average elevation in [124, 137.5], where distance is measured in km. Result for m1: 1.22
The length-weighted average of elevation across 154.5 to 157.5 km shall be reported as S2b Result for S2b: 170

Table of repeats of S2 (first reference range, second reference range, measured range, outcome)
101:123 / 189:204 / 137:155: 2.9 km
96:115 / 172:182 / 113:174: 2.6 km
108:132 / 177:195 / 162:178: 1.0 km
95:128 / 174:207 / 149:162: 1.8 km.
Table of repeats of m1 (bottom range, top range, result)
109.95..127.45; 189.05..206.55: 1.27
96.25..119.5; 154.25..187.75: 1.13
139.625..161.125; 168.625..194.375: 1.24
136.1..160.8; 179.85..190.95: 1.26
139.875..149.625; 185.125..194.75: 1.33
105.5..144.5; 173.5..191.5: 1.17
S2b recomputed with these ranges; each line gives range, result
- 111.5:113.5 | 170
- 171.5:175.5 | 189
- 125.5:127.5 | 181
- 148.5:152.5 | 157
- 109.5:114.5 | 168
